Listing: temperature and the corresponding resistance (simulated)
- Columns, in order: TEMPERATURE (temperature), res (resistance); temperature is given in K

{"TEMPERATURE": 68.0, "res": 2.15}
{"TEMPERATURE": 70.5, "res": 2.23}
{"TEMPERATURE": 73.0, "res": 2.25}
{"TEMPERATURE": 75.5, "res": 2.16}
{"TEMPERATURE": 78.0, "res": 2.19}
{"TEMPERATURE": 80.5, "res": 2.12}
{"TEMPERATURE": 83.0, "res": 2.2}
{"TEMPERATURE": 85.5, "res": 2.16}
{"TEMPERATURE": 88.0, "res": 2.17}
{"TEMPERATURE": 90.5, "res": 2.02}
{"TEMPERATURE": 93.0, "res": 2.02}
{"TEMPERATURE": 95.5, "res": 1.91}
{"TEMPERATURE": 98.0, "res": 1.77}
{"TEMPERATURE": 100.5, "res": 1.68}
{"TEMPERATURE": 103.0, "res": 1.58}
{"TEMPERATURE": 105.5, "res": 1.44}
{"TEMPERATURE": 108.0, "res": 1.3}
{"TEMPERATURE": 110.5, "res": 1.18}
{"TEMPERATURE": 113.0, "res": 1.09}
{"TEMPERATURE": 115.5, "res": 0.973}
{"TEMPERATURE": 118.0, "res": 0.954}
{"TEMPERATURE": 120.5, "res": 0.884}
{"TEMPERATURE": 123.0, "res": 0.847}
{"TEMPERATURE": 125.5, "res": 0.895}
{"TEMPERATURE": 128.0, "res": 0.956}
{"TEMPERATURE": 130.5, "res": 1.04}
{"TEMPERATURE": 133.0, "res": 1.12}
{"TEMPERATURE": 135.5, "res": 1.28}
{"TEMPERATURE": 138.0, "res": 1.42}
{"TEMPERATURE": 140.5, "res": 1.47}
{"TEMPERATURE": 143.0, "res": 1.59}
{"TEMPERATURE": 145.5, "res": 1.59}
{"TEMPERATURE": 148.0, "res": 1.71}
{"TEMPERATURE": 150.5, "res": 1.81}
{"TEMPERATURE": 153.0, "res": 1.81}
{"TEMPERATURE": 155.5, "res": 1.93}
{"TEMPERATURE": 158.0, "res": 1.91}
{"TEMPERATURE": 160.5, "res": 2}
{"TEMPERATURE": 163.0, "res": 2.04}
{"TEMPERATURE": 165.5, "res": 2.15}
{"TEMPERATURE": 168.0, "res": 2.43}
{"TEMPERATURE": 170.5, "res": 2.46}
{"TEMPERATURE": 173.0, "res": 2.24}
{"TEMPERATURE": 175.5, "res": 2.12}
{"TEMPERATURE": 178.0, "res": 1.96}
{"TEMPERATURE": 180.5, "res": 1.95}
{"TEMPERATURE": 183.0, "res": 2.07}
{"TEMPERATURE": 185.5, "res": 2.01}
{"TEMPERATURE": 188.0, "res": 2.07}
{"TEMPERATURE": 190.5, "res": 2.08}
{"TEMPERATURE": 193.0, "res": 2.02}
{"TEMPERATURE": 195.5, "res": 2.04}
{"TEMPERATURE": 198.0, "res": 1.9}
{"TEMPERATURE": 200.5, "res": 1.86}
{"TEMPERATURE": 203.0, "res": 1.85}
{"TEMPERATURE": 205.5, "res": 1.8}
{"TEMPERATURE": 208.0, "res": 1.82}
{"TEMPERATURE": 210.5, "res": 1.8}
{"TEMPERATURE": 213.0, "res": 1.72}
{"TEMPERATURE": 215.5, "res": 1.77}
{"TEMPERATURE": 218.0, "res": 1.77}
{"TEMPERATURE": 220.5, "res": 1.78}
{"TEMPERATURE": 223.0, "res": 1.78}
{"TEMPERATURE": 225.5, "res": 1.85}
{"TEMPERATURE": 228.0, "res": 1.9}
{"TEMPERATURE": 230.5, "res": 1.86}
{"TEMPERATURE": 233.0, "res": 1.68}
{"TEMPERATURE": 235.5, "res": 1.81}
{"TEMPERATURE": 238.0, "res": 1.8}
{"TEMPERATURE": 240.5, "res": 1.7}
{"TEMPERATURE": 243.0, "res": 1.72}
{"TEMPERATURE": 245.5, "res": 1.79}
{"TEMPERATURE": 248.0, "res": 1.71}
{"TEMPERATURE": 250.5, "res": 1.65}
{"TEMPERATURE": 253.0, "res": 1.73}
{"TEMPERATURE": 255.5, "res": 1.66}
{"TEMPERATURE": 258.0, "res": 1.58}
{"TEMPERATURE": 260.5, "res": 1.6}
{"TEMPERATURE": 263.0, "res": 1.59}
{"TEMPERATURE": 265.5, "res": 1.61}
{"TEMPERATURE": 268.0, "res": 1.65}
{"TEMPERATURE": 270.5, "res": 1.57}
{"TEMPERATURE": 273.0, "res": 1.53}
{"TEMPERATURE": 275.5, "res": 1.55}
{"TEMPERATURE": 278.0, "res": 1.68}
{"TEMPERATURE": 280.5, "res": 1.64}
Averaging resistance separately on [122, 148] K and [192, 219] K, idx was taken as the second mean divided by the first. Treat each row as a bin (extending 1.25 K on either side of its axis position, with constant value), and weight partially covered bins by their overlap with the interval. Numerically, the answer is 1.48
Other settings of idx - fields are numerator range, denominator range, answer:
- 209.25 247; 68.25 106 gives 0.89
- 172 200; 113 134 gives 2.11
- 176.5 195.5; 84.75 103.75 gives 1.06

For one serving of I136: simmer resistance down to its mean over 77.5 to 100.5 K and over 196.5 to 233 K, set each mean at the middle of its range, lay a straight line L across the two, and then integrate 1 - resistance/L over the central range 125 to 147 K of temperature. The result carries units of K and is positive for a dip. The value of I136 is 7.58 K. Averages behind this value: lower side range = 2.04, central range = 1.28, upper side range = 1.82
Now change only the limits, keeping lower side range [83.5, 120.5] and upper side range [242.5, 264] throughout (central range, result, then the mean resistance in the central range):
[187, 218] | -4.7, 1.89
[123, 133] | 3.9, 0.969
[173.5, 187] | -3.4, 2.04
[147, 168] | -4.4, 1.95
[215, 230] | -1.5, 1.81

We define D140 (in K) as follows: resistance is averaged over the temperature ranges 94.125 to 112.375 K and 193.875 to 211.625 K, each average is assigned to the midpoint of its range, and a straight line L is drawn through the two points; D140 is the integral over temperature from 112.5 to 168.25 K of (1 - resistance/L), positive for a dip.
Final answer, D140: 7.2 K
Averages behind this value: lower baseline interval 1.54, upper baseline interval 1.87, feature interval 1.46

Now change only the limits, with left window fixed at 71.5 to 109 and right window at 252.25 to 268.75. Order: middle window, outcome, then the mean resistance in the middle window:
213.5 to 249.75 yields -2.1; 1.78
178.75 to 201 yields -3.1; 2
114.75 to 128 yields 6.8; 0.913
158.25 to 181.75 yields -4.6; 2.14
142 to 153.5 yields 0.8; 1.7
